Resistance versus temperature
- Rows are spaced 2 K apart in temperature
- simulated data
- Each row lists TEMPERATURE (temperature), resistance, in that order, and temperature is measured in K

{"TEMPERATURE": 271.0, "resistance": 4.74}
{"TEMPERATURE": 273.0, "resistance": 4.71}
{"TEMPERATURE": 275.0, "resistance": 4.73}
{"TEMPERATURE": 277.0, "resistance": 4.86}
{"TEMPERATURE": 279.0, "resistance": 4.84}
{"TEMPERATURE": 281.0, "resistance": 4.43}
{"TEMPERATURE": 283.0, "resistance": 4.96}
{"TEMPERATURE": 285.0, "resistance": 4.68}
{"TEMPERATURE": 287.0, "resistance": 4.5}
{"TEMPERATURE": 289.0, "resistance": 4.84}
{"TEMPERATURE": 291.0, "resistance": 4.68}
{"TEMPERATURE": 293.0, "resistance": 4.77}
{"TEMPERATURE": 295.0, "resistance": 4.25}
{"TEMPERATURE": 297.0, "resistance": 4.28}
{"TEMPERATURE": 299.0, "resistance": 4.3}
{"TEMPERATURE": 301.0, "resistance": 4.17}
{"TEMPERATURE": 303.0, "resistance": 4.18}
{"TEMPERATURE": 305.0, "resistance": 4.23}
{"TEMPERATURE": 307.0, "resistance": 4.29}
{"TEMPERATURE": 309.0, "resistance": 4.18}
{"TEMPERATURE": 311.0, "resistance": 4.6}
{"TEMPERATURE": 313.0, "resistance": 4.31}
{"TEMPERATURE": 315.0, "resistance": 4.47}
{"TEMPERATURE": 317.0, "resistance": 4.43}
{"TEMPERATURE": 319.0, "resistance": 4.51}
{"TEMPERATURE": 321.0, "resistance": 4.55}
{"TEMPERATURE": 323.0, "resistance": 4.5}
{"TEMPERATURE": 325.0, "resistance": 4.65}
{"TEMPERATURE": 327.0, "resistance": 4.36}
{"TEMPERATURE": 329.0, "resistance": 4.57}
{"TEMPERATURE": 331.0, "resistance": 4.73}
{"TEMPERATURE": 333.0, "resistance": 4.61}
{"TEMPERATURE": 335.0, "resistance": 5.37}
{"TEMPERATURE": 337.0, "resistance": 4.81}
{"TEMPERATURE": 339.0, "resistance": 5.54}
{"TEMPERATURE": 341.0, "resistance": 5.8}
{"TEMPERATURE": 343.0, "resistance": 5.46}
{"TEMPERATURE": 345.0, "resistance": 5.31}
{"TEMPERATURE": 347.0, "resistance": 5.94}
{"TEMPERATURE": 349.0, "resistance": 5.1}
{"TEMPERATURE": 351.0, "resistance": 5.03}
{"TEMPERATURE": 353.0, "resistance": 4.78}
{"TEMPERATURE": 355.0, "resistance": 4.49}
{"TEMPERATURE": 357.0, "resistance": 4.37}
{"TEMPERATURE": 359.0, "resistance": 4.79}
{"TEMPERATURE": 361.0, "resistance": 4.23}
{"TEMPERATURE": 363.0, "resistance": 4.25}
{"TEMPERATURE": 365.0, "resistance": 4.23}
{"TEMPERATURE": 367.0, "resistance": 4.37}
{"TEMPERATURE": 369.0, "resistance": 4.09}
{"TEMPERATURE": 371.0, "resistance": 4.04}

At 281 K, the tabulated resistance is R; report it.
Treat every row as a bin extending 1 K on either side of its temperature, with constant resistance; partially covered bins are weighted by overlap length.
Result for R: 4.43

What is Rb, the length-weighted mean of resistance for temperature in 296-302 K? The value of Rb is 4.25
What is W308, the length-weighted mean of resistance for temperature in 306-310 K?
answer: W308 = 4.23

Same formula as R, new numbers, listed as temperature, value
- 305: 4.23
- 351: 5.03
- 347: 5.94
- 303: 4.18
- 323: 4.5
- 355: 4.49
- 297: 4.28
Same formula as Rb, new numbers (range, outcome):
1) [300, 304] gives 4.17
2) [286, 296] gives 4.61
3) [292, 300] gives 4.4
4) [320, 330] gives 4.53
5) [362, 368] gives 4.28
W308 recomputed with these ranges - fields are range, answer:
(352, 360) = 4.61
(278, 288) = 4.68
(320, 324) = 4.53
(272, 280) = 4.79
